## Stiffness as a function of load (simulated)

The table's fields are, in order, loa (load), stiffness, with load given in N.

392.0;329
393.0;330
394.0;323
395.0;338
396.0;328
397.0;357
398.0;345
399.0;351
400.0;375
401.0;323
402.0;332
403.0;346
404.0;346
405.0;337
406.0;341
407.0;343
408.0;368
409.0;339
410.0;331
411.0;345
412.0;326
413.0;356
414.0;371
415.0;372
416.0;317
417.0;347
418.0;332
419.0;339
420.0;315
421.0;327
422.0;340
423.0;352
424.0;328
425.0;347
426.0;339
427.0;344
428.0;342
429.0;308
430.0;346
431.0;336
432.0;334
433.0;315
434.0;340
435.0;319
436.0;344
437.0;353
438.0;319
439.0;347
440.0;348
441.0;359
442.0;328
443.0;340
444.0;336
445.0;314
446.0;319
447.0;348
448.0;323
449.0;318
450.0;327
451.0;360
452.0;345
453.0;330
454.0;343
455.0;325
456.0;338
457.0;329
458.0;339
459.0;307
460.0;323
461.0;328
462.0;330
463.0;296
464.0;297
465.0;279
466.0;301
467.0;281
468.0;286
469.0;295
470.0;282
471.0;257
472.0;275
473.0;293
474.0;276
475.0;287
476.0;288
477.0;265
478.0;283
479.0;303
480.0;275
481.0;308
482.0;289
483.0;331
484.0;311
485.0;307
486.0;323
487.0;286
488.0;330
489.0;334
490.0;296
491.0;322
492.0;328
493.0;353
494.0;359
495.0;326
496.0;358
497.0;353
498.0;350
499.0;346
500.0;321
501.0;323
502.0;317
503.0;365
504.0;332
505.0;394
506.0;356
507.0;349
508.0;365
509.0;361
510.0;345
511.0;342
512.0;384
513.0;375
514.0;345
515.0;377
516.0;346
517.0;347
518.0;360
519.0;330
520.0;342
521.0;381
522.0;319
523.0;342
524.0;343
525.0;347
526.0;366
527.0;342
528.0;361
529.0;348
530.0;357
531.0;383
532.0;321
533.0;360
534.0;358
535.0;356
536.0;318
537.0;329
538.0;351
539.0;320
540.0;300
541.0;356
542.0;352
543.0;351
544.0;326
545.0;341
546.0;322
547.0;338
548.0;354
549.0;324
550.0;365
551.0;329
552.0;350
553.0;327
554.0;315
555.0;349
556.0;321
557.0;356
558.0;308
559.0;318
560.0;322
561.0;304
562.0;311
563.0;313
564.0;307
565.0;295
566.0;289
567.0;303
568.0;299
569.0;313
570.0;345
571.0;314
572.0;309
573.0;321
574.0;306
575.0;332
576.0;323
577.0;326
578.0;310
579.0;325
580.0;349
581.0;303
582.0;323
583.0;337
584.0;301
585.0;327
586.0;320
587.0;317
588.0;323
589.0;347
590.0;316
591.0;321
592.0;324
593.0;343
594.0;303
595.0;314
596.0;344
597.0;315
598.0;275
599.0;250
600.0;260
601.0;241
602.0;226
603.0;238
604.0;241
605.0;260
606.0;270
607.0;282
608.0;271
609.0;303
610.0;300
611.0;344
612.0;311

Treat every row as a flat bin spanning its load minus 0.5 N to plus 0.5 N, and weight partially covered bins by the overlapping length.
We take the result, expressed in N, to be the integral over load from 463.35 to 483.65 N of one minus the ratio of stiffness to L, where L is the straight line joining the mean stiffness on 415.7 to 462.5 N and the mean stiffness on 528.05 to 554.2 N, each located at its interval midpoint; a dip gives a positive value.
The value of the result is 2.9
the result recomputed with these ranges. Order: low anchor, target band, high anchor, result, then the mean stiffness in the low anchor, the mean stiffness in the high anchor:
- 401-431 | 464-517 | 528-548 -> 3.1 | 340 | 342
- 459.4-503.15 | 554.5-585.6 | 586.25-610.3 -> -2.4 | 309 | 291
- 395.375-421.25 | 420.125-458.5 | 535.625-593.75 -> 0.4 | 343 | 325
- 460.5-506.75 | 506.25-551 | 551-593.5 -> -4.3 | 313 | 321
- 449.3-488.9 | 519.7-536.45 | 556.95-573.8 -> -2.2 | 306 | 312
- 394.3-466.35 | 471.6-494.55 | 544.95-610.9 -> 1.5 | 335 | 311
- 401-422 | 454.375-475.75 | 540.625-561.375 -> 2.4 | 341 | 335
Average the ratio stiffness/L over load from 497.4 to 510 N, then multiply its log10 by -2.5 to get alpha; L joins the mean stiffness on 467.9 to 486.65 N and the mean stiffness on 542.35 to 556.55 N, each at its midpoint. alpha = -0.133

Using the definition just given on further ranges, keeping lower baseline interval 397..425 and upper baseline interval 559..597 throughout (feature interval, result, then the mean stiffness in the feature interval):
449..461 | 0.01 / 332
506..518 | -0.09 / 358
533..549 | -0.05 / 338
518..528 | -0.07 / 347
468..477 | 0.19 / 281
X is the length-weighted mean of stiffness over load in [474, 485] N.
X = 294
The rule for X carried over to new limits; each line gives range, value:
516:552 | 344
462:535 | 328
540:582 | 325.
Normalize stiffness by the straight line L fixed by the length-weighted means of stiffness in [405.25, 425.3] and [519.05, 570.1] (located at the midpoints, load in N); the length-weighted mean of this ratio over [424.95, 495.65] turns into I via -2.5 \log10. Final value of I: 0.07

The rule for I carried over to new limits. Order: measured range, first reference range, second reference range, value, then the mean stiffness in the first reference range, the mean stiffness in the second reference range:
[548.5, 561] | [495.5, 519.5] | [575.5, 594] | 0.01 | 352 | 324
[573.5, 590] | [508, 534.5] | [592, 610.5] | -0.09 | 353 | 281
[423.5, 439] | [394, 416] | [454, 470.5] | -0.02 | 345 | 310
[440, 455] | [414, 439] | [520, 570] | 0.00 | 337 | 334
